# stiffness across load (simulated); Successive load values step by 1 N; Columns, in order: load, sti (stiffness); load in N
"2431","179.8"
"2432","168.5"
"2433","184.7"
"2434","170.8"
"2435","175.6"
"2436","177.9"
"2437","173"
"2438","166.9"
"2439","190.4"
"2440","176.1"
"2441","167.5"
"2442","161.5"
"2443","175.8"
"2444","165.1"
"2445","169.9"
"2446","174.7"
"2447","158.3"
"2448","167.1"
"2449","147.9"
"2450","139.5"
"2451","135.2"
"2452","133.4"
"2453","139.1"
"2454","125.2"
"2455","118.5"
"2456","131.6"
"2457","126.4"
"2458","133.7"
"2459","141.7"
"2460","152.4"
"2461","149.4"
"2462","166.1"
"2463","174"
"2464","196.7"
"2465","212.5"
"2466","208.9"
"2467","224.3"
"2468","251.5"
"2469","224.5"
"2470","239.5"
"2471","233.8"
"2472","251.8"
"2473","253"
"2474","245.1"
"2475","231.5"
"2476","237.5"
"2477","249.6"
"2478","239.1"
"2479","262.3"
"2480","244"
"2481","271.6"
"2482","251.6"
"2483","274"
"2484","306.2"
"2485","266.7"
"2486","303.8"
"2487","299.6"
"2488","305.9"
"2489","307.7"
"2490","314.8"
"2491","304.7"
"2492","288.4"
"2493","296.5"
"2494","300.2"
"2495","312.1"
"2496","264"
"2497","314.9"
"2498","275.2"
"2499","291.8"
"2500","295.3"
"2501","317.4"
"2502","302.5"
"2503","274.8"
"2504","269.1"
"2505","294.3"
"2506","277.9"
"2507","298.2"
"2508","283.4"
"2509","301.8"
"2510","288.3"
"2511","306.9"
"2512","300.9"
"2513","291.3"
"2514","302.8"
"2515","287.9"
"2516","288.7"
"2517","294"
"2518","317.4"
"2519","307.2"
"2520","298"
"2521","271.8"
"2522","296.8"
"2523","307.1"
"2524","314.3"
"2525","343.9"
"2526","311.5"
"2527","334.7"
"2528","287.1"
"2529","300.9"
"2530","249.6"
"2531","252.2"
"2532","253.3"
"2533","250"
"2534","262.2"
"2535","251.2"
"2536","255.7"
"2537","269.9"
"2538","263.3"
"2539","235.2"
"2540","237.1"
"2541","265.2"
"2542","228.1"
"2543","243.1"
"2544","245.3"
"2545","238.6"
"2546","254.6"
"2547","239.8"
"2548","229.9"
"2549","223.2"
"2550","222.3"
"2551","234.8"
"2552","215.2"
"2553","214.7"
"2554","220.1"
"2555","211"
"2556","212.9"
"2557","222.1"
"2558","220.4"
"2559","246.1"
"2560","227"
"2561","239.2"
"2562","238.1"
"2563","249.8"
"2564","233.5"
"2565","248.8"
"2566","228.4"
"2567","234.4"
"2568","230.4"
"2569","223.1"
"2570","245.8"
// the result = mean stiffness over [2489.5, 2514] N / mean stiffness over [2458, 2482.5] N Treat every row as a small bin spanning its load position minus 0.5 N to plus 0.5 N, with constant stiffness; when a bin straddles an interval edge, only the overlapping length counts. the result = 1.34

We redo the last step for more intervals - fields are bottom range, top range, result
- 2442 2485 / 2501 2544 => 1.44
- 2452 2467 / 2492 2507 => 1.86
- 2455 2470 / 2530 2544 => 1.41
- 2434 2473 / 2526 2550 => 1.47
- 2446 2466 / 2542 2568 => 1.52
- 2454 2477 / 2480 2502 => 1.50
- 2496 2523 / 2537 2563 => 0.80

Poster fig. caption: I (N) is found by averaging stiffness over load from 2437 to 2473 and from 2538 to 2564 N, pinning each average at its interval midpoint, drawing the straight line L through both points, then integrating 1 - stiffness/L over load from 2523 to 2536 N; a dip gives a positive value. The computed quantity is -3.8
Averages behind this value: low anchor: 173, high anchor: 233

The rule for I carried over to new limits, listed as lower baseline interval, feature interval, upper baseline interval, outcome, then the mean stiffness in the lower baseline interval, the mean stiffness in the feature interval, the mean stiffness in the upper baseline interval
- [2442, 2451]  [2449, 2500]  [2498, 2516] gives -1.0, 161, 230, 293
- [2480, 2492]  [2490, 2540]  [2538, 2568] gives -4.4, 289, 289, 234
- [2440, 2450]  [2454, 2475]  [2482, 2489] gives 3.4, 165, 191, 291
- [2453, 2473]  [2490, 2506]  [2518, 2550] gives -4.9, 183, 294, 268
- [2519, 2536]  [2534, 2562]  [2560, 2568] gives 2.5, 286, 236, 238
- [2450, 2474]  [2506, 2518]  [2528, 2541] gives -3.1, 180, 295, 258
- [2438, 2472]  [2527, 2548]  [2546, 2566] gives -3.5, 171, 255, 230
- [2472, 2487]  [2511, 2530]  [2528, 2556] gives -4.0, 261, 302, 243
